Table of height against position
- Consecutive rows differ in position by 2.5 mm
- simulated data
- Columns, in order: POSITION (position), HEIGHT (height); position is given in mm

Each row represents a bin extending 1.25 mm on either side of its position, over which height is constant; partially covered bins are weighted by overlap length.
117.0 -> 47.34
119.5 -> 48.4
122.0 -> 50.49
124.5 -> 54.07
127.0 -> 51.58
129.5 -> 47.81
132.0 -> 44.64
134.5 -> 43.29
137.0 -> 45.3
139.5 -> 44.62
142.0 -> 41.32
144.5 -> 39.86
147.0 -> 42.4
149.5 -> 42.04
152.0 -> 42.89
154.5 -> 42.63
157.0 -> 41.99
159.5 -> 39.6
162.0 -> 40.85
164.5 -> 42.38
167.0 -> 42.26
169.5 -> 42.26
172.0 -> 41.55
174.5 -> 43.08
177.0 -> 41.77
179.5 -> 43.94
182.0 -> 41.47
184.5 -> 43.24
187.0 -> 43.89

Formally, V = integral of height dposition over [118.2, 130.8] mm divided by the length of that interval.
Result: 50.4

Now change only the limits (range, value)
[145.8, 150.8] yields 42.2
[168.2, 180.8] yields 42.5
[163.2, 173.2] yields 42.1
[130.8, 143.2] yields 43.8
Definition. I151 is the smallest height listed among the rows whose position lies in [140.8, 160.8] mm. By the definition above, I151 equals 39.6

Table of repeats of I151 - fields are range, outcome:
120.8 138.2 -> 43.29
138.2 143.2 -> 41.32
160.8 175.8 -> 40.85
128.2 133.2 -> 44.64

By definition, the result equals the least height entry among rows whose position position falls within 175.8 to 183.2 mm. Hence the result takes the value 41.47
